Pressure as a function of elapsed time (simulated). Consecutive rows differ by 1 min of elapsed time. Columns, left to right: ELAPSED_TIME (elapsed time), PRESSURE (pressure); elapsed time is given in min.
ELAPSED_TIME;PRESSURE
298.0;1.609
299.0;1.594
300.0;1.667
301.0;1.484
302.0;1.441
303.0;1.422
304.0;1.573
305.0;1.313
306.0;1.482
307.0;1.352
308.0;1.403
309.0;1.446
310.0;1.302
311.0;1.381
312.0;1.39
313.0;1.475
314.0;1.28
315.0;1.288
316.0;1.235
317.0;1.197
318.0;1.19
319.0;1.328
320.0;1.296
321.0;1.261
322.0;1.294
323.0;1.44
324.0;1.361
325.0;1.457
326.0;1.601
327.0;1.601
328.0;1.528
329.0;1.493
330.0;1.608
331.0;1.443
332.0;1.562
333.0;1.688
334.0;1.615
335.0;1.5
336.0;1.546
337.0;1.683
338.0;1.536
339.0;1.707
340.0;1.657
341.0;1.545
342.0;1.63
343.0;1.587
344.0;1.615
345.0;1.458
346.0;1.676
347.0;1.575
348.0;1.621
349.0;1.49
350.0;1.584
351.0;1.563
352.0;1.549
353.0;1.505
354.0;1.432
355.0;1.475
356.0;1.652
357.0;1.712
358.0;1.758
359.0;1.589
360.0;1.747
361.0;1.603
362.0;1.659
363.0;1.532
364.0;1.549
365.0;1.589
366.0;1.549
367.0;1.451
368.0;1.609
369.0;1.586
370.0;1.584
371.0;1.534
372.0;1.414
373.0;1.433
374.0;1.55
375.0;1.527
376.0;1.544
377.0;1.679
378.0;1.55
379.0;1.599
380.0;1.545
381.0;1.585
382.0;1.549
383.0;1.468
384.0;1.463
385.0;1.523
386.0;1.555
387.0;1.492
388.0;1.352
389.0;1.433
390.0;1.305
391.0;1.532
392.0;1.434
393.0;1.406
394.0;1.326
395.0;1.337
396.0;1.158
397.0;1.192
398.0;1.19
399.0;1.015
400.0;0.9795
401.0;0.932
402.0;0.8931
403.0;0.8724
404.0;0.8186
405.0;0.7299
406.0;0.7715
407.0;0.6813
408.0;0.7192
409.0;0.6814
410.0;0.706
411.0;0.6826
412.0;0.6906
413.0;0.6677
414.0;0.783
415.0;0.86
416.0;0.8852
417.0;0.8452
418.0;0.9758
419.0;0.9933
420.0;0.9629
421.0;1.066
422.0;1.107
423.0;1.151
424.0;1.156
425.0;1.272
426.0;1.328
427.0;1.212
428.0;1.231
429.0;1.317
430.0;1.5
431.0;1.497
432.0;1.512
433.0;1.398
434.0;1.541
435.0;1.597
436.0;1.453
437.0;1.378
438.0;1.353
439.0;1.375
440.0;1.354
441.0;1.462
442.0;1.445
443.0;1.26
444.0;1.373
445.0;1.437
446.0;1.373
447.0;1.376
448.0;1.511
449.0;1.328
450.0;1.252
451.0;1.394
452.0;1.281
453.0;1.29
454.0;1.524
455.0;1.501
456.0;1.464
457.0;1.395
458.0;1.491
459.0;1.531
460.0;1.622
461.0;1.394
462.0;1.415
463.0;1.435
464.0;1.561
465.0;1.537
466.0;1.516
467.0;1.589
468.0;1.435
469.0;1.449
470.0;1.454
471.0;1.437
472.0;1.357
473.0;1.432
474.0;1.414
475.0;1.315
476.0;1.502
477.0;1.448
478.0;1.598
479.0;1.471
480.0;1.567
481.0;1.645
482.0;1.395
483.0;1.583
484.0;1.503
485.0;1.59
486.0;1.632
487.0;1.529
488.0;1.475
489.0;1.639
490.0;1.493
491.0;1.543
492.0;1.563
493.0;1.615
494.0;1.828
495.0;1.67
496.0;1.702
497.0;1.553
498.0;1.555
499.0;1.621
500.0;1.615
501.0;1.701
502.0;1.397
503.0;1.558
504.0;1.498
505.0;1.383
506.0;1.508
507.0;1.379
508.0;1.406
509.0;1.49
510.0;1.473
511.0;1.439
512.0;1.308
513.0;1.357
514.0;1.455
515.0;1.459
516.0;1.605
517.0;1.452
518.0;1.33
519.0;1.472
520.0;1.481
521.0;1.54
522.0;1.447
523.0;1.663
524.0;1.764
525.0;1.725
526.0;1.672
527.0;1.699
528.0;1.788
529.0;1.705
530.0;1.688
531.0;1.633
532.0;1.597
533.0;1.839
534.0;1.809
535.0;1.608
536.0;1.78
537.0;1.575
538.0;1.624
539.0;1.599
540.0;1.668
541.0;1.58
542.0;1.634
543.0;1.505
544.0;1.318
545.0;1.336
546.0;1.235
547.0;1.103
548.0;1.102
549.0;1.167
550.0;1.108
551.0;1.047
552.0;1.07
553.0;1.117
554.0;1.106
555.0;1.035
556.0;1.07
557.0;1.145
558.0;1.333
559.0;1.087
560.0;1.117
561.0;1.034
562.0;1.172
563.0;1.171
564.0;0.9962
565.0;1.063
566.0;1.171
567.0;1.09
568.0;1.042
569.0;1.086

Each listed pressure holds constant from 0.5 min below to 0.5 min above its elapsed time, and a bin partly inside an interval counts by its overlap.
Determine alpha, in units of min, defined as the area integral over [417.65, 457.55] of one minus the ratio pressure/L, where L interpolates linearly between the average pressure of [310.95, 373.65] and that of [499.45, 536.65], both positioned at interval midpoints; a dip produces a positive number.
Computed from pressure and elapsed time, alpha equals 5.29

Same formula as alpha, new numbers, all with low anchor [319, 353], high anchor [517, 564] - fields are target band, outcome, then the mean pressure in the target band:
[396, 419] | 9.8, 0.854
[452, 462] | 0.1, 1.46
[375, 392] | 0.0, 1.51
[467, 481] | -0.1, 1.46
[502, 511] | -0.1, 1.46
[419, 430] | 2.2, 1.19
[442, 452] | 0.7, 1.37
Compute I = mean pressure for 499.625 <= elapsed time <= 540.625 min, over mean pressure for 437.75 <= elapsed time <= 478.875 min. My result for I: 1.1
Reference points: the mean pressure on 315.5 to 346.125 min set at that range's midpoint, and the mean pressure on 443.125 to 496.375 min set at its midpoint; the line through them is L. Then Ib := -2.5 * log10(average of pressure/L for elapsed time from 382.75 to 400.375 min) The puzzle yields 0.11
